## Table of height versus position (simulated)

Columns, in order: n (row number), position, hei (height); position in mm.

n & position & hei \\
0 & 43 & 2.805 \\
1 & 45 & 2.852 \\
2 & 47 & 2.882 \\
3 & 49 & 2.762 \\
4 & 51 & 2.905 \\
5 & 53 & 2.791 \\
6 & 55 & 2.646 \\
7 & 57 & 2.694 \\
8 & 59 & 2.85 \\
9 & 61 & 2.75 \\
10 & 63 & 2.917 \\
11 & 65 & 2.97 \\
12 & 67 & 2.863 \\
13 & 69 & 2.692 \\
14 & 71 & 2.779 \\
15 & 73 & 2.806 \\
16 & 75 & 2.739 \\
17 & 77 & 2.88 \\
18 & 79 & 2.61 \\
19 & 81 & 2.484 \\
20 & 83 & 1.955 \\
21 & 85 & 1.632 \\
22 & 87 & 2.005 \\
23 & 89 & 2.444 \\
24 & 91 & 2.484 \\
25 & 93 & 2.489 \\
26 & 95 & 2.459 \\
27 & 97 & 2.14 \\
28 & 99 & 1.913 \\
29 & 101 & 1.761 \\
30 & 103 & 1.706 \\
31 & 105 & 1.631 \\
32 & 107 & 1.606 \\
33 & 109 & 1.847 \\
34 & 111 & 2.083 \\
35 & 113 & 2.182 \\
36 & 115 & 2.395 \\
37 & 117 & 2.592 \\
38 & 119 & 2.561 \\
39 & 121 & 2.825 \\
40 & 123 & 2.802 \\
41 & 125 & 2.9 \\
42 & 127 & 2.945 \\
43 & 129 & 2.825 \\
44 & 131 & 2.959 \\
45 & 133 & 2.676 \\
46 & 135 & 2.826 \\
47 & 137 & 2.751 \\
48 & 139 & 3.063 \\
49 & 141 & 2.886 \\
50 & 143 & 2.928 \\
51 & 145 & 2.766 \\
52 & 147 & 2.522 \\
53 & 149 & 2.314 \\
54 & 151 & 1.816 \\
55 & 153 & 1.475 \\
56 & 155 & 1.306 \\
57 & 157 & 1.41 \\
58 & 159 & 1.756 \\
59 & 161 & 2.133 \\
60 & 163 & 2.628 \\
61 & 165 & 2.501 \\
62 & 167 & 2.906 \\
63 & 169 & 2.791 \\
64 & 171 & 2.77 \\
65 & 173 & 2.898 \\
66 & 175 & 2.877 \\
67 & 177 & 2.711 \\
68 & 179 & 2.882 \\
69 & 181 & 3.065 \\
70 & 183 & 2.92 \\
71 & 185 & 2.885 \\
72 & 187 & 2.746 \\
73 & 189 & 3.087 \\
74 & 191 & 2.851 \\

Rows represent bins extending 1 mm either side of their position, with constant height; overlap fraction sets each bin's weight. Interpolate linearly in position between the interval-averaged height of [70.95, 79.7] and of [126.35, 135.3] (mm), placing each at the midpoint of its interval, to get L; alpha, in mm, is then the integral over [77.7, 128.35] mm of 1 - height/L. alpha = 9.8 mm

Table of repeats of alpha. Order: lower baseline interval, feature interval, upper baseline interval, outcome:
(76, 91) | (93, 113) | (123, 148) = 4.4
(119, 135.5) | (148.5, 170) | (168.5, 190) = 5.8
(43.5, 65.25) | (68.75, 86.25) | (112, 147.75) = 1.9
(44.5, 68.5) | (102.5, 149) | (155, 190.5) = 2.7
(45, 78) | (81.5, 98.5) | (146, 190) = 3.2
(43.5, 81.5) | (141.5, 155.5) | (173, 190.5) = 3.2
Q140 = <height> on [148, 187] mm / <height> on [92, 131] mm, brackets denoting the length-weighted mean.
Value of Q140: 1.05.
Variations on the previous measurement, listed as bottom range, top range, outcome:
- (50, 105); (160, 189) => 1.12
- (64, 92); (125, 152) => 1.08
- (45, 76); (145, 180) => 0.84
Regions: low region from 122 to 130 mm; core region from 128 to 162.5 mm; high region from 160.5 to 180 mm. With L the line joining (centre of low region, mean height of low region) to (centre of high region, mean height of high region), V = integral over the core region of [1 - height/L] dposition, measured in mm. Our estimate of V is 5.28 mm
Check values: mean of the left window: 2.87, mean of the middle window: 2.38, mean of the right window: 2.72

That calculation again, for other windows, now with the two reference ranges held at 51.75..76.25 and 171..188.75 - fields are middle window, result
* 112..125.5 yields 1.12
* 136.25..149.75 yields 0.45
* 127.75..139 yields 0.04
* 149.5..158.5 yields 4.08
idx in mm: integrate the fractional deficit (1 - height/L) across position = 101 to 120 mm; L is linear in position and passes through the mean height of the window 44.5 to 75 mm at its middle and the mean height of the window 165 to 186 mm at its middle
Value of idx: 5.2 mm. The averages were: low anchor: 2.81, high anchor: 2.85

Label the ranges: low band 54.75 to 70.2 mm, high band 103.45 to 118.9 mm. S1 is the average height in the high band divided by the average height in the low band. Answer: 0.7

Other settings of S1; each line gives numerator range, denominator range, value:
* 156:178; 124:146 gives 0.87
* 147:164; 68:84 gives 0.72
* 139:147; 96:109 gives 1.58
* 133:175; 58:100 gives 0.97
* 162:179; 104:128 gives 1.17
